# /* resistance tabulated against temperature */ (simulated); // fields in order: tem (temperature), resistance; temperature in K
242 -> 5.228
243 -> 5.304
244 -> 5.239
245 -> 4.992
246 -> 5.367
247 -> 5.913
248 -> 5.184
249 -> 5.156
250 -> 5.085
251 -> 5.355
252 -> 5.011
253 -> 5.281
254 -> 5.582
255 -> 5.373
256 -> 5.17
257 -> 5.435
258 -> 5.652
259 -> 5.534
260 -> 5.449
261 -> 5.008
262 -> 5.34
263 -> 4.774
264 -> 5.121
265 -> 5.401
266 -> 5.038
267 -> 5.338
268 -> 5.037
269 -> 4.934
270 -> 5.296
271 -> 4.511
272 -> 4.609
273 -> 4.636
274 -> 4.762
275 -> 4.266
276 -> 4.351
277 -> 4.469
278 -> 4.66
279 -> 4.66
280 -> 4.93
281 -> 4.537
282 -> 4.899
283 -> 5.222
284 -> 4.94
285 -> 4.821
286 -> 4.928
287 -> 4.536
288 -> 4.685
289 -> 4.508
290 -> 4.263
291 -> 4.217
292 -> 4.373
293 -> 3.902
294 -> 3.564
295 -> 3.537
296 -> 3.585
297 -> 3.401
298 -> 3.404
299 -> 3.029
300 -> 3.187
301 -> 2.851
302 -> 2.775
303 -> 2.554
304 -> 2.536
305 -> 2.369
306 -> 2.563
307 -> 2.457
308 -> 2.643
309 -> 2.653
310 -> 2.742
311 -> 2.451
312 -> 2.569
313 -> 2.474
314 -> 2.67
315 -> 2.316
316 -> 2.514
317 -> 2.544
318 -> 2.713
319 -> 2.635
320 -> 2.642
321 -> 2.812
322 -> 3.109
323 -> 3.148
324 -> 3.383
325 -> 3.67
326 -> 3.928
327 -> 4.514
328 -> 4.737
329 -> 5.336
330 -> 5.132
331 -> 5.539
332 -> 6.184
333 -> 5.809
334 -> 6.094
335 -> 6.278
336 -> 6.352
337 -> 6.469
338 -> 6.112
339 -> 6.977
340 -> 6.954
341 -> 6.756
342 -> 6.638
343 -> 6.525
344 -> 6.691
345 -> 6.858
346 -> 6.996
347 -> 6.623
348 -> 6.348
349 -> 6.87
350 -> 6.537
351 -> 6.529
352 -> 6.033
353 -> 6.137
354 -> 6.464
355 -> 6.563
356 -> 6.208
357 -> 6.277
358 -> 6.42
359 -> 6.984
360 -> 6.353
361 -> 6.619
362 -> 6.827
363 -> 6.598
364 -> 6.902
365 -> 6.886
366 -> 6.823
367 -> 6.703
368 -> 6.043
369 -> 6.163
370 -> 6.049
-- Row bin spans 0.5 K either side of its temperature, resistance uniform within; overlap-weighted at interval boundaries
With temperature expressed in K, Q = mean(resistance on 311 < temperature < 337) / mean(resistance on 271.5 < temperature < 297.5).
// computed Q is 0.90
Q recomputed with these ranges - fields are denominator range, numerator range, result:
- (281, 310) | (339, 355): 1.81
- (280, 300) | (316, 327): 0.73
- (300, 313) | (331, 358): 2.47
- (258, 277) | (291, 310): 0.62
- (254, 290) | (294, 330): 0.62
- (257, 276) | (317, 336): 0.86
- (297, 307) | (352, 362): 2.29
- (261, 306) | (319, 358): 1.32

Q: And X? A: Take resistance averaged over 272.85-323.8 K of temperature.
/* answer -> 3.54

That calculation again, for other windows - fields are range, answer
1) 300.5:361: 4.77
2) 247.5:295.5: 4.86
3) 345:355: 6.52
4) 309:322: 2.61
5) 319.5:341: 5.05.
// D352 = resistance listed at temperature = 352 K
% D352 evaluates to 6.033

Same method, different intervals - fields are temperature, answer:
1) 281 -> 4.537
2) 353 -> 6.137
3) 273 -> 4.636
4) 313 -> 2.474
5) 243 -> 5.304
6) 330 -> 5.132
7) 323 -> 3.148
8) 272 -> 4.609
